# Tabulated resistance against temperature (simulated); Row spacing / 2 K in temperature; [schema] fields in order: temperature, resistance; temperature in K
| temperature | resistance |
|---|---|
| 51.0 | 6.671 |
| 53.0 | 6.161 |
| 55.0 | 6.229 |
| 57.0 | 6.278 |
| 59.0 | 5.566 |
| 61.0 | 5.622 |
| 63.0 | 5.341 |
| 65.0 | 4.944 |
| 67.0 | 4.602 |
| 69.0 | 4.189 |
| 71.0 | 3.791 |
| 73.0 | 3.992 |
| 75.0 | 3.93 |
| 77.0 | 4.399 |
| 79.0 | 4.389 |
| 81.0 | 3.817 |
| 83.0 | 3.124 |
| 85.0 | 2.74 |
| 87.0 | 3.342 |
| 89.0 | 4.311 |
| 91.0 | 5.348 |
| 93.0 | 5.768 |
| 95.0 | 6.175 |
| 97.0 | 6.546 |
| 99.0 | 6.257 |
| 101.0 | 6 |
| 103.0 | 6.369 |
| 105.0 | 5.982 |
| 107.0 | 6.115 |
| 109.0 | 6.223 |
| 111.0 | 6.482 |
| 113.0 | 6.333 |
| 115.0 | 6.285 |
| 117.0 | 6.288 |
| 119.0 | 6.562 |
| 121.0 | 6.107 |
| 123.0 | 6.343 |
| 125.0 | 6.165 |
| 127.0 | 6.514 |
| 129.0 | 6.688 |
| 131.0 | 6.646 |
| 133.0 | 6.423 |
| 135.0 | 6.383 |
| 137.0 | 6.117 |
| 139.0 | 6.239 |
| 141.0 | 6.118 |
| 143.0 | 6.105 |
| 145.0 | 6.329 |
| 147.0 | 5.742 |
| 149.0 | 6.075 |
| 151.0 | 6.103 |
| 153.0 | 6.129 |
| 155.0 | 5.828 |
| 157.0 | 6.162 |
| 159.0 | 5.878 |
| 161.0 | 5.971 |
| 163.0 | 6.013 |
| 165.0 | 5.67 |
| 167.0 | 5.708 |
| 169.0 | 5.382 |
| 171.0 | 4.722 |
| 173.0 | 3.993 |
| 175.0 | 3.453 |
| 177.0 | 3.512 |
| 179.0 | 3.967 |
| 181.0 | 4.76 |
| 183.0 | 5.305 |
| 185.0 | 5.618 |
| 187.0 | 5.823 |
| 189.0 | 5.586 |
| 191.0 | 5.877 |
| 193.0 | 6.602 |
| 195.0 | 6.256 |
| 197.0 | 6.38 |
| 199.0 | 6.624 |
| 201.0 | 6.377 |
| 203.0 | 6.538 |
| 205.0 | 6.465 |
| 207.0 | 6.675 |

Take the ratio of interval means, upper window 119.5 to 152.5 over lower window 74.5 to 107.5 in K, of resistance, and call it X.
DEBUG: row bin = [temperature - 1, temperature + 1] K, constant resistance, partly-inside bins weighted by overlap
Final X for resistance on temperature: 1.3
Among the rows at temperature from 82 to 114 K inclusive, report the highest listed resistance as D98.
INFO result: 6.546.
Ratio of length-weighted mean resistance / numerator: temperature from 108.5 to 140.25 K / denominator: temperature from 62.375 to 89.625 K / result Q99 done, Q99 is 1.57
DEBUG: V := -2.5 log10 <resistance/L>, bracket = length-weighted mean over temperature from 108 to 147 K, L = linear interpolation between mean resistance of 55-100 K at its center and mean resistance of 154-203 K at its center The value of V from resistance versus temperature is -0.23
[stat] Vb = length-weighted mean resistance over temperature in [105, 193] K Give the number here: 5.82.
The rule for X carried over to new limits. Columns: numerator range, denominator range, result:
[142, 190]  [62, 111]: 1.10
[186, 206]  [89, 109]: 1.05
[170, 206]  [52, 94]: 1.17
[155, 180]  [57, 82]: 1.10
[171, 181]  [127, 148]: 0.63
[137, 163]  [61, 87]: 1.47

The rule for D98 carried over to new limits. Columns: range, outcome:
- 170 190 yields 5.823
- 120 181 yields 6.688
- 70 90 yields 4.399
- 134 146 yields 6.383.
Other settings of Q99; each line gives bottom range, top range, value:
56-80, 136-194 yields 1.17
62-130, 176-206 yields 1.07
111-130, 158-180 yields 0.77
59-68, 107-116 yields 1.22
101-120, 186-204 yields 0.99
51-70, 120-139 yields 1.16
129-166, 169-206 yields 0.89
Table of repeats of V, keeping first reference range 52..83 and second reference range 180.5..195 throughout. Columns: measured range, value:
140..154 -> -0.126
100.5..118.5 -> -0.212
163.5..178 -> 0.193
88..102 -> -0.148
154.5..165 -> -0.082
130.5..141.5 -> -0.183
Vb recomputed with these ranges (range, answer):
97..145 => 6.3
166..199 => 5.23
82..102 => 4.96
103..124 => 6.28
